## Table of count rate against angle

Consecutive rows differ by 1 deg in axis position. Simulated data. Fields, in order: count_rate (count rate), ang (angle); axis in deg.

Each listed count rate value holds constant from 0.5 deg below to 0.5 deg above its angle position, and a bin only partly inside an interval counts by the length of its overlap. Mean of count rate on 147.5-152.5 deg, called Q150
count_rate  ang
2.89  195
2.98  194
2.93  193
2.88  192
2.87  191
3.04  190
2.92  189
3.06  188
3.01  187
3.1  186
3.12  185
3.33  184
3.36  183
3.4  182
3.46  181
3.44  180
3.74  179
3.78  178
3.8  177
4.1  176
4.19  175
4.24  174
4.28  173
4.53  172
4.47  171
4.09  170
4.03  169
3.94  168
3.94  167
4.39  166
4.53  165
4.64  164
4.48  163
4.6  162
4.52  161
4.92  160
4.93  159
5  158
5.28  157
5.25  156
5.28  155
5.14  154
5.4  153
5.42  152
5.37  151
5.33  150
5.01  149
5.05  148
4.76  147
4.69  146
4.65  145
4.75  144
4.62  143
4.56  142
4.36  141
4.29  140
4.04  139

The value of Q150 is 5.24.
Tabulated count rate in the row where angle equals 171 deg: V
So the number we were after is 4.47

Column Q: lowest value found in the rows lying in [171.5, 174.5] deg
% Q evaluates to 4.24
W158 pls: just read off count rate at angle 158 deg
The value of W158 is 5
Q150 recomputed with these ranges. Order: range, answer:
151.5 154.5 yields 5.32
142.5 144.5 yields 4.69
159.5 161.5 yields 4.72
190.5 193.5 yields 2.89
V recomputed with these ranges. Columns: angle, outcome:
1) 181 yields 3.46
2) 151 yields 5.37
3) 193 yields 2.93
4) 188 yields 3.06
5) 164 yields 4.64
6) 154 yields 5.14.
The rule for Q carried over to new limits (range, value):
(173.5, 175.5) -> 4.19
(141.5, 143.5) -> 4.56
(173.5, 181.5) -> 3.44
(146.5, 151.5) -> 4.76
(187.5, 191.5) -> 2.87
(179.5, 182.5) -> 3.4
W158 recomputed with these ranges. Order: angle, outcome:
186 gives 3.1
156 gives 5.25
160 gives 4.92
